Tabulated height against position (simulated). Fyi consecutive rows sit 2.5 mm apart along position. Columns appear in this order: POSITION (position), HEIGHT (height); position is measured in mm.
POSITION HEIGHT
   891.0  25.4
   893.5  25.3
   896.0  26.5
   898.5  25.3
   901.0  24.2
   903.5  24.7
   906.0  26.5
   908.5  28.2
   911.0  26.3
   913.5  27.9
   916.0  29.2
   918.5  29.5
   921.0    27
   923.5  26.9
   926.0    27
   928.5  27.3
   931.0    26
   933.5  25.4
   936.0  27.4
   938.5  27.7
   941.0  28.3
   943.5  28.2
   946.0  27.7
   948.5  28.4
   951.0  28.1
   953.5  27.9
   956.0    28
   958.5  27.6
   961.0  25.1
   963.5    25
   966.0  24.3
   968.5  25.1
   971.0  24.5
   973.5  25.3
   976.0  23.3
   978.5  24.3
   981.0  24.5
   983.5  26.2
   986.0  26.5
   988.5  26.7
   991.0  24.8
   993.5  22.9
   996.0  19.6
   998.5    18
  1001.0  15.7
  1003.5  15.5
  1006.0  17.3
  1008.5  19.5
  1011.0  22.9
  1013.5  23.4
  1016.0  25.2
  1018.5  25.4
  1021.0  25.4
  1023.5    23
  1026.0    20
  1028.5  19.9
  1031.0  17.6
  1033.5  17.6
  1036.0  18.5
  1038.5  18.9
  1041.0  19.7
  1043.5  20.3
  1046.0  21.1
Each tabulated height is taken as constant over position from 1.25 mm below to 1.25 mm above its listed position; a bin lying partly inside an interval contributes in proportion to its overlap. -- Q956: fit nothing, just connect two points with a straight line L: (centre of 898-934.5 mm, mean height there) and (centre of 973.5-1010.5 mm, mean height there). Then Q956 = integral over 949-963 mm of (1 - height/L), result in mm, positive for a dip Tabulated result -1.7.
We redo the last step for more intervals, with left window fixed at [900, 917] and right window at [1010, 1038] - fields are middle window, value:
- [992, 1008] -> 3.08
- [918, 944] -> -1.55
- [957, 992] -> -2.13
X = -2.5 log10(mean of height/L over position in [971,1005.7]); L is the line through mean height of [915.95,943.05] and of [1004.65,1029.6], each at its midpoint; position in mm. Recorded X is 0.07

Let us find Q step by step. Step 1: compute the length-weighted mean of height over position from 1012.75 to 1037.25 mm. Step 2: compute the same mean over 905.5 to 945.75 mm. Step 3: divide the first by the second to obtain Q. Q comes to 0.79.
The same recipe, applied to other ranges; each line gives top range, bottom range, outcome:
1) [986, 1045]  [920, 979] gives 0.79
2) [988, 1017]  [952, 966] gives 0.78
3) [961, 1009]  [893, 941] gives 0.85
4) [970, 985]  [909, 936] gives 0.91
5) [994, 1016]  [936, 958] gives 0.70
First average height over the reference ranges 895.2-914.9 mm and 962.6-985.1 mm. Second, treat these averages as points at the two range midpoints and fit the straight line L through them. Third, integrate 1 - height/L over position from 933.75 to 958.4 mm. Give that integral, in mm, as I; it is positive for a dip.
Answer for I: -2.4 mm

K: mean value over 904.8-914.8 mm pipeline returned 27.2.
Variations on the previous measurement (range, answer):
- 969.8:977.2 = 24.4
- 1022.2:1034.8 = 19.6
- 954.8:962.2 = 26.9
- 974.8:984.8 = 24.6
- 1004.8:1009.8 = 18.5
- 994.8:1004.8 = 17.2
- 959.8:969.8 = 24.9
